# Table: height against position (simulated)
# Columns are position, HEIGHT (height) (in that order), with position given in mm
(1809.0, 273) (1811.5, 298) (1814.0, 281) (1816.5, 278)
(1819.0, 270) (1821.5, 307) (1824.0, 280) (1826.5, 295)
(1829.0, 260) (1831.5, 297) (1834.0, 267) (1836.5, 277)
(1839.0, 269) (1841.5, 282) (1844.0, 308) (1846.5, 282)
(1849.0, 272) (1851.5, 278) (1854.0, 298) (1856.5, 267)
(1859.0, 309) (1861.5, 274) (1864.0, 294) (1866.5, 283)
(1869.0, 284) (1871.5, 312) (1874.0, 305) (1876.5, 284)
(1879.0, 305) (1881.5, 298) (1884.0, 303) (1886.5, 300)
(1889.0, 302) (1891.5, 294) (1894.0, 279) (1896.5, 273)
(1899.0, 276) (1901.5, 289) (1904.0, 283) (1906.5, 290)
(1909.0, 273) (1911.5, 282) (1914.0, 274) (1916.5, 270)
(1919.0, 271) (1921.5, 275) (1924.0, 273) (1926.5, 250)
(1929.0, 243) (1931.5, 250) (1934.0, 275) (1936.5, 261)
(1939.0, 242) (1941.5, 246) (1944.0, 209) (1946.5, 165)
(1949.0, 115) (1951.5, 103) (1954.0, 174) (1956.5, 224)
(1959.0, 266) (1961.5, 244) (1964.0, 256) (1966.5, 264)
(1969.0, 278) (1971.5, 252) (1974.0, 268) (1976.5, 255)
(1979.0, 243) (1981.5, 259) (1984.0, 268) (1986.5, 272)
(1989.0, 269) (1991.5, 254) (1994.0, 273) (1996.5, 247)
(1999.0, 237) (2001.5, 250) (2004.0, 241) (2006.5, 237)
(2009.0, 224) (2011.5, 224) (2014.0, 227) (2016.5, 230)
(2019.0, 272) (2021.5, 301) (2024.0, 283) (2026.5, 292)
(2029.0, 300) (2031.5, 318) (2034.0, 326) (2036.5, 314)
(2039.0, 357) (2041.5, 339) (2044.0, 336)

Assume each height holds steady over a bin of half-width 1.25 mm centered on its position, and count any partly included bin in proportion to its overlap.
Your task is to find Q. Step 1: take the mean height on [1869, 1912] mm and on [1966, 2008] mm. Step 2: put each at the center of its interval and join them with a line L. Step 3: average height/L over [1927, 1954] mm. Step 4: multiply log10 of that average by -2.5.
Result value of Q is 0.29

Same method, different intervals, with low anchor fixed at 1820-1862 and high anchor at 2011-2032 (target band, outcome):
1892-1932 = 0.03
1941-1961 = 0.42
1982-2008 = 0.08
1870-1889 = -0.07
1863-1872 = -0.04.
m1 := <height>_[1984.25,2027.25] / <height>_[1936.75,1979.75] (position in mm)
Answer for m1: 1.14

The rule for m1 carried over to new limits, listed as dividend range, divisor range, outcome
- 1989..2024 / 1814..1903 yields 0.87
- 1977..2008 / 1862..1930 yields 0.89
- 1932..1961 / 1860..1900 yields 0.72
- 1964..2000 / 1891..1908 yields 0.92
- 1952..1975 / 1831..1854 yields 0.86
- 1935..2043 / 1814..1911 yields 0.88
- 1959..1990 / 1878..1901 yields 0.89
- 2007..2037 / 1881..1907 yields 0.95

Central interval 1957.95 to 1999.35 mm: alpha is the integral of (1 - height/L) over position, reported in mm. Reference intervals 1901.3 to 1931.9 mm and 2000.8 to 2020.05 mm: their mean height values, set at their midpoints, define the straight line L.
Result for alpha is -1.8 mm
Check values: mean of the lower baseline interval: 271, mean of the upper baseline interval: 237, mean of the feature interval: 260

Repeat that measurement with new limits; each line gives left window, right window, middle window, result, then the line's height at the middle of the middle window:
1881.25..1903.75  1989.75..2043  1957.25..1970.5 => 0.97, 281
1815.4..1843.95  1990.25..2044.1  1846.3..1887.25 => -1.62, 280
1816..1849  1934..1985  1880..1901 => -2.61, 259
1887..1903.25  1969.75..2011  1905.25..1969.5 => 7.30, 271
